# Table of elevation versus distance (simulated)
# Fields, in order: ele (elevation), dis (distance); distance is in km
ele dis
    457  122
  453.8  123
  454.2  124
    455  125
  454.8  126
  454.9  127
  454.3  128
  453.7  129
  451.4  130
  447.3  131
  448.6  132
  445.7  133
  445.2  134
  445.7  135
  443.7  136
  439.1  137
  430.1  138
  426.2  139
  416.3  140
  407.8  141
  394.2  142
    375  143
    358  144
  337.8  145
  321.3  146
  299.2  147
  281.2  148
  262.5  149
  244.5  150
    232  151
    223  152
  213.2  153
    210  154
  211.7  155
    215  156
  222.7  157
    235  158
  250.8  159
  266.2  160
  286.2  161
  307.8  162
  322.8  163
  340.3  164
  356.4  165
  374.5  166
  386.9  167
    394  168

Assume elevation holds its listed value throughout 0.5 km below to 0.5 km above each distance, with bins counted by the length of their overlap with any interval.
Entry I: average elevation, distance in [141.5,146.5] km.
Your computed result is 357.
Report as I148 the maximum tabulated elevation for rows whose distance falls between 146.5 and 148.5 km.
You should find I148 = 299.2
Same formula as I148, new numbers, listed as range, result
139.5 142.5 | 416.3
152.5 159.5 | 250.8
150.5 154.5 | 232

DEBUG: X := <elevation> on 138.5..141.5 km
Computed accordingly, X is 417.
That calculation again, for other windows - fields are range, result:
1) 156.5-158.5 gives 229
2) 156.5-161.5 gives 252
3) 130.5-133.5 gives 447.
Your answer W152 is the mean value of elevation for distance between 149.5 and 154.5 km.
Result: 225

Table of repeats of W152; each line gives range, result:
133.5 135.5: 445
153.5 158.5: 219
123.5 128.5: 455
